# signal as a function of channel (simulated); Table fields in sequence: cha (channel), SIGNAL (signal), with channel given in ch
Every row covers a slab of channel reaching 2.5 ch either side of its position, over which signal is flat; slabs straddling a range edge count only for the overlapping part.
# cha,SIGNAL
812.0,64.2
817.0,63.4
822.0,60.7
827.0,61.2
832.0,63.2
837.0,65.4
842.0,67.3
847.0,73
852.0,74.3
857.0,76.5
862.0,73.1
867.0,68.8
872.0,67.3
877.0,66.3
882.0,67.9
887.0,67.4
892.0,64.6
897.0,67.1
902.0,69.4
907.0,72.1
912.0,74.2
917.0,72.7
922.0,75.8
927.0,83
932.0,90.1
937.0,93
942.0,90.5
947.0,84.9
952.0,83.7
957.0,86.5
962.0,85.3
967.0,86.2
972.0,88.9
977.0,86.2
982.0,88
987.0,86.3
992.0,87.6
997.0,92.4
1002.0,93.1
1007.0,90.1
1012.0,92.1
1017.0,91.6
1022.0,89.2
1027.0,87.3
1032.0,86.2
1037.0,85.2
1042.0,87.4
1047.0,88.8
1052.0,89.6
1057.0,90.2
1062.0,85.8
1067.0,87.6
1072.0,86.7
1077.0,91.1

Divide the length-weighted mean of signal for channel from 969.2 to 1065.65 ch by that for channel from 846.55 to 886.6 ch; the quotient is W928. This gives 1.26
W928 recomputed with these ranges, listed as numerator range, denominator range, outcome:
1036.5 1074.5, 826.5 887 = 1.27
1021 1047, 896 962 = 1.08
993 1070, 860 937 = 1.23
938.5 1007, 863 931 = 1.24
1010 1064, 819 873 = 1.30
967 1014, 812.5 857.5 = 1.34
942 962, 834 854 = 1.23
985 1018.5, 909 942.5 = 1.10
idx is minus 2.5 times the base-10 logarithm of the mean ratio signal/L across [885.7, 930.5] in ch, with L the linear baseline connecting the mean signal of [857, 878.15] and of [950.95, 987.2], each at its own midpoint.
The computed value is 0.06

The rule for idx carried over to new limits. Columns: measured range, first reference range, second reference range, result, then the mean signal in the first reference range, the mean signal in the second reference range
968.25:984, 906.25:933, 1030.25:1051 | -0.07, 77.7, 87.1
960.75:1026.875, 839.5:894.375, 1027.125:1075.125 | -0.09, 69.7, 87.5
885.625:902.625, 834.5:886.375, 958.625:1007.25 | 0.12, 69.9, 88.3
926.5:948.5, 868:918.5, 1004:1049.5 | -0.18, 68.8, 88.7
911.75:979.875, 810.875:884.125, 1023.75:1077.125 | -0.10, 67.6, 87.7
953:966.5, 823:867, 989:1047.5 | -0.04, 68.9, 89.2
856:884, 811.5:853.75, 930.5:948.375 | 0.07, 65.8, 89.9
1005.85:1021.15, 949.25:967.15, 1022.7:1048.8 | -0.06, 85.3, 87.1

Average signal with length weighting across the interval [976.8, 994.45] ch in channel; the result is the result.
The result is 87.1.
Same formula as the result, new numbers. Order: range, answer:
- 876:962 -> 77.4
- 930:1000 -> 87.8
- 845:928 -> 71.2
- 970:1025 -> 89.6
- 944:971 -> 85.6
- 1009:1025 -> 90.8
